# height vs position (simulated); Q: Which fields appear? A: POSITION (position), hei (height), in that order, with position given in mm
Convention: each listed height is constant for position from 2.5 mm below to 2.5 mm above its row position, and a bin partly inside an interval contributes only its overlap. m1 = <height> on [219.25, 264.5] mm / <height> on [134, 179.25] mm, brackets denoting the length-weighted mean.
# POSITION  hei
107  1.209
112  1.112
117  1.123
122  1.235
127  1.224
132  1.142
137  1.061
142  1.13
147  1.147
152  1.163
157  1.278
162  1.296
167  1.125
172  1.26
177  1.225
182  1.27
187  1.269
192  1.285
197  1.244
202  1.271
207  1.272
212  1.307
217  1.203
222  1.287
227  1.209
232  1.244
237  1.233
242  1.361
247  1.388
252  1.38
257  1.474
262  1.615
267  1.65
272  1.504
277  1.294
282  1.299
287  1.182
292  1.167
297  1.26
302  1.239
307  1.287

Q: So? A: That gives 1.1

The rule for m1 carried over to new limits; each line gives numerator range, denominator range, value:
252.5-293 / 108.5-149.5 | 1.22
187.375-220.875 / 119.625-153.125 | 1.09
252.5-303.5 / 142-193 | 1.12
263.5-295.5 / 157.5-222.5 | 1.08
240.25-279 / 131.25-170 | 1.25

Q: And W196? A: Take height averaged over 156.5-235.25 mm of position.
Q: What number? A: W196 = 1.25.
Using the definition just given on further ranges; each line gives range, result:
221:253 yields 1.3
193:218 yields 1.26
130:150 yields 1.12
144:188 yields 1.22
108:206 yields 1.2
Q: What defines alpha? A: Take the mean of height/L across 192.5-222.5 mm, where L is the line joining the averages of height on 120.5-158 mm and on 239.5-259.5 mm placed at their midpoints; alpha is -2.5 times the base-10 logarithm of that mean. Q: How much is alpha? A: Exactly 0.04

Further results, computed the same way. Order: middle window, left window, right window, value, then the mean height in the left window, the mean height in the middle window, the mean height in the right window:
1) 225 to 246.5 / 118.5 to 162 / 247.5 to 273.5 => 0.14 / 1.18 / 1.27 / 1.51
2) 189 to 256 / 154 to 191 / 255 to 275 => 0.10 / 1.25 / 1.29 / 1.56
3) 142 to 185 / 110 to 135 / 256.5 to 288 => 0.02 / 1.17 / 1.22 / 1.44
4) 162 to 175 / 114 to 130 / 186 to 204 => 0.02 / 1.19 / 1.21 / 1.27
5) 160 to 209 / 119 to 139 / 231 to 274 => 0.03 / 1.17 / 1.25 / 1.43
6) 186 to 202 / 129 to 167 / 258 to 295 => -0.01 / 1.17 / 1.27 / 1.39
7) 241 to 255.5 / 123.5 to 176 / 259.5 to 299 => -0.05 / 1.18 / 1.38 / 1.37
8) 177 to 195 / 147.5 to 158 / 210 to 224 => -0.03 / 1.2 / 1.27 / 1.26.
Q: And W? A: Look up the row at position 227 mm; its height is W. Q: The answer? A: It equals 1.209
